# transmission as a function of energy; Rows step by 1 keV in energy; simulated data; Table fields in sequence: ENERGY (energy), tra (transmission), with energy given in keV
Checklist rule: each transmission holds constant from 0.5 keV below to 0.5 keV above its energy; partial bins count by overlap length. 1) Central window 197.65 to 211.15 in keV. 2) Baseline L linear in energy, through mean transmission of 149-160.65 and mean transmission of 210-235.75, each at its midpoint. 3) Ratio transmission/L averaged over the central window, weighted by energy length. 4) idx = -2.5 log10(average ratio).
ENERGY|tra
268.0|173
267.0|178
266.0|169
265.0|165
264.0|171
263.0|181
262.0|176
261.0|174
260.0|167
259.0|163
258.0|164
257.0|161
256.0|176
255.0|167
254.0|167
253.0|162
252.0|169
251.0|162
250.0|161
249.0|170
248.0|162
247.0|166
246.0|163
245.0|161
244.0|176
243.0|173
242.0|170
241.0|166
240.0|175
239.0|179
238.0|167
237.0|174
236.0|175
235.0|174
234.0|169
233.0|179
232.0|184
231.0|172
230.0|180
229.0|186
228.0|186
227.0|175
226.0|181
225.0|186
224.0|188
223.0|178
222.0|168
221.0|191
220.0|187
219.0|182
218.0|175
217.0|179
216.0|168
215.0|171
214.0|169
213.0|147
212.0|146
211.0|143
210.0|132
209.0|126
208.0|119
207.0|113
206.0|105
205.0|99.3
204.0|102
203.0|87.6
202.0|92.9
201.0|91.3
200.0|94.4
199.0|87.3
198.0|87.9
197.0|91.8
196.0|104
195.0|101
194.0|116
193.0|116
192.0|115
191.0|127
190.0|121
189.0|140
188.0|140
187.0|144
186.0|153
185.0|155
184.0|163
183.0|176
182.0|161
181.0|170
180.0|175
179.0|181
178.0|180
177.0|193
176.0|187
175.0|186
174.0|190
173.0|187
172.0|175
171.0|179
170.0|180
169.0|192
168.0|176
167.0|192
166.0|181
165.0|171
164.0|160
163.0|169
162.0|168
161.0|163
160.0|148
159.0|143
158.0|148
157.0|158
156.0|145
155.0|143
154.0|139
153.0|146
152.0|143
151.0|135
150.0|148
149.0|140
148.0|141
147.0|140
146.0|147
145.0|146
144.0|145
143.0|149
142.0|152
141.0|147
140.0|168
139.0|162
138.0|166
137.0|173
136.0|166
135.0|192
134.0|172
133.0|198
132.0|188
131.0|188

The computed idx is 0.50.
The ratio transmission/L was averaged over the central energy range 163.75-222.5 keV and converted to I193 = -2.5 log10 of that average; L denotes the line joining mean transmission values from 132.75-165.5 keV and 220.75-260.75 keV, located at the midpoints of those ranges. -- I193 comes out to 0.10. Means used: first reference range 155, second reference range 172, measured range 148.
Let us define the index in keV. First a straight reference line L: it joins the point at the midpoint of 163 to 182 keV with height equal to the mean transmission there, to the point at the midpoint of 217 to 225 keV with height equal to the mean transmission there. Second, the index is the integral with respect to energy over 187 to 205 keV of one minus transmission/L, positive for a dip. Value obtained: 7.3 keV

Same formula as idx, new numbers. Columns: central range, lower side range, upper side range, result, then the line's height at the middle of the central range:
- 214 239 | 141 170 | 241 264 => -0.087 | 164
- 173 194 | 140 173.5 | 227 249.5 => 0.028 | 163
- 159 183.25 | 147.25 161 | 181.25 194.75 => -0.228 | 143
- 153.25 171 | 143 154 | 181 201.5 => -0.190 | 137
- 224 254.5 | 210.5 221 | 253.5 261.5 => -0.032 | 168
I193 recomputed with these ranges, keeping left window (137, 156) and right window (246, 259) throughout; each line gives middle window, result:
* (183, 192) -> 0.08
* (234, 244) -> -0.06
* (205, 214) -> 0.22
